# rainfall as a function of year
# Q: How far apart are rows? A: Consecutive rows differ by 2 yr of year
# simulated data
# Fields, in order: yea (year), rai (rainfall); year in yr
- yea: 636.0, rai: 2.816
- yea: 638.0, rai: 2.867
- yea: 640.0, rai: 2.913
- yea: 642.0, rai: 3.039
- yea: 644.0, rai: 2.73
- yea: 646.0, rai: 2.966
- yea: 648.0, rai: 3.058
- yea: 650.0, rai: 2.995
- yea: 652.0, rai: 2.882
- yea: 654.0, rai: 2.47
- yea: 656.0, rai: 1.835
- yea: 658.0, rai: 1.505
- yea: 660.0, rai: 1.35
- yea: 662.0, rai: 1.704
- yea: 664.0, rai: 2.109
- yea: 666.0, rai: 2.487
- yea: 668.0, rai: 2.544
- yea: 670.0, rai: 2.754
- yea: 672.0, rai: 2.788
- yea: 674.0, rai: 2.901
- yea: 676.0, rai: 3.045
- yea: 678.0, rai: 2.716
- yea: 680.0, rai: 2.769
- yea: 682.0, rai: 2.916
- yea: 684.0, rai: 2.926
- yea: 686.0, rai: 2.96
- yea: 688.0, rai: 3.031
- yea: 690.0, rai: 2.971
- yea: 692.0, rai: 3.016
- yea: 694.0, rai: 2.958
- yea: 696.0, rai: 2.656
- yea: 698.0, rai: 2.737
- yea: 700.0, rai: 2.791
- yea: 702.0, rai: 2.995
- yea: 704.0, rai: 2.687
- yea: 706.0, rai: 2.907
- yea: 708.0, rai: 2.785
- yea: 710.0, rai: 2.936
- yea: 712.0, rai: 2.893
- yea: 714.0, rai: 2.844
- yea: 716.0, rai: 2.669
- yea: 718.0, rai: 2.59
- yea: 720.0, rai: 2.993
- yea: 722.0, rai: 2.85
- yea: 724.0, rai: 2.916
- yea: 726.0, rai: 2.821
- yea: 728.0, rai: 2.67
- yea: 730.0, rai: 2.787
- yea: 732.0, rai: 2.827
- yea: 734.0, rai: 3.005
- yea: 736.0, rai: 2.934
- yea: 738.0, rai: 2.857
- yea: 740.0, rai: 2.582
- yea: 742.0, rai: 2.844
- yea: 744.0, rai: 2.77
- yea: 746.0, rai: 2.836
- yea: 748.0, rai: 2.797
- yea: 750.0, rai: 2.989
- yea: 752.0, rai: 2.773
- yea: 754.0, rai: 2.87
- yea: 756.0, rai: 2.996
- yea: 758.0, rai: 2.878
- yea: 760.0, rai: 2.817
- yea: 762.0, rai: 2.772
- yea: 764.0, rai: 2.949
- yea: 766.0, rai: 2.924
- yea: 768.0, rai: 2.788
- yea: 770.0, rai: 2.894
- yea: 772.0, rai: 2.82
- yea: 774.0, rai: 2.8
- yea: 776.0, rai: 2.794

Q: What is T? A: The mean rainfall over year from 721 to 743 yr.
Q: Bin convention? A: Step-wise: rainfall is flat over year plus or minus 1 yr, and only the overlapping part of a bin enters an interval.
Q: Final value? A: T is 2.83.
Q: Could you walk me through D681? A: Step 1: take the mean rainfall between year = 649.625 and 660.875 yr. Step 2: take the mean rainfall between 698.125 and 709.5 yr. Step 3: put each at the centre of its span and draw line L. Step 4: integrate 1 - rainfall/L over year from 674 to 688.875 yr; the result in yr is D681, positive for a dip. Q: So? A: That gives -2.4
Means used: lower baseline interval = 2.14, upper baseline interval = 2.83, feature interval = 2.91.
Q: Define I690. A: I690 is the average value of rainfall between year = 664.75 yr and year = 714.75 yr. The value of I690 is 2.84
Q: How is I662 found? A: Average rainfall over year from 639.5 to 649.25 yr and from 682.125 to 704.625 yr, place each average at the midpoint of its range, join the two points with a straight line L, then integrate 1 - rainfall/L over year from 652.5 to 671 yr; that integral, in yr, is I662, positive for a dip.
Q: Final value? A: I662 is 5.2 yr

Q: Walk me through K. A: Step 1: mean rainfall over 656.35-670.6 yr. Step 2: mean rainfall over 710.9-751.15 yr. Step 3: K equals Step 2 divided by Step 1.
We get 1.39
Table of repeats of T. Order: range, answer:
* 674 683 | 2.87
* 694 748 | 2.82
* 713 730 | 2.79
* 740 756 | 2.83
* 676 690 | 2.9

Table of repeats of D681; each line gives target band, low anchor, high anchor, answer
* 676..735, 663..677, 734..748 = -2.5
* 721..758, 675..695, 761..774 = 0.5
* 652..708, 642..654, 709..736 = 4.9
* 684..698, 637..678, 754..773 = -1.4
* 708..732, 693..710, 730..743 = 0.1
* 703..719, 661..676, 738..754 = -0.7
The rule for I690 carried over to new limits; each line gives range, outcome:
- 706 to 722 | 2.82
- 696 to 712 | 2.83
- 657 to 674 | 2.2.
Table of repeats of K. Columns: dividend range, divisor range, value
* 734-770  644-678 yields 1.15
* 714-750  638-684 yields 1.09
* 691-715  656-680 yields 1.21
